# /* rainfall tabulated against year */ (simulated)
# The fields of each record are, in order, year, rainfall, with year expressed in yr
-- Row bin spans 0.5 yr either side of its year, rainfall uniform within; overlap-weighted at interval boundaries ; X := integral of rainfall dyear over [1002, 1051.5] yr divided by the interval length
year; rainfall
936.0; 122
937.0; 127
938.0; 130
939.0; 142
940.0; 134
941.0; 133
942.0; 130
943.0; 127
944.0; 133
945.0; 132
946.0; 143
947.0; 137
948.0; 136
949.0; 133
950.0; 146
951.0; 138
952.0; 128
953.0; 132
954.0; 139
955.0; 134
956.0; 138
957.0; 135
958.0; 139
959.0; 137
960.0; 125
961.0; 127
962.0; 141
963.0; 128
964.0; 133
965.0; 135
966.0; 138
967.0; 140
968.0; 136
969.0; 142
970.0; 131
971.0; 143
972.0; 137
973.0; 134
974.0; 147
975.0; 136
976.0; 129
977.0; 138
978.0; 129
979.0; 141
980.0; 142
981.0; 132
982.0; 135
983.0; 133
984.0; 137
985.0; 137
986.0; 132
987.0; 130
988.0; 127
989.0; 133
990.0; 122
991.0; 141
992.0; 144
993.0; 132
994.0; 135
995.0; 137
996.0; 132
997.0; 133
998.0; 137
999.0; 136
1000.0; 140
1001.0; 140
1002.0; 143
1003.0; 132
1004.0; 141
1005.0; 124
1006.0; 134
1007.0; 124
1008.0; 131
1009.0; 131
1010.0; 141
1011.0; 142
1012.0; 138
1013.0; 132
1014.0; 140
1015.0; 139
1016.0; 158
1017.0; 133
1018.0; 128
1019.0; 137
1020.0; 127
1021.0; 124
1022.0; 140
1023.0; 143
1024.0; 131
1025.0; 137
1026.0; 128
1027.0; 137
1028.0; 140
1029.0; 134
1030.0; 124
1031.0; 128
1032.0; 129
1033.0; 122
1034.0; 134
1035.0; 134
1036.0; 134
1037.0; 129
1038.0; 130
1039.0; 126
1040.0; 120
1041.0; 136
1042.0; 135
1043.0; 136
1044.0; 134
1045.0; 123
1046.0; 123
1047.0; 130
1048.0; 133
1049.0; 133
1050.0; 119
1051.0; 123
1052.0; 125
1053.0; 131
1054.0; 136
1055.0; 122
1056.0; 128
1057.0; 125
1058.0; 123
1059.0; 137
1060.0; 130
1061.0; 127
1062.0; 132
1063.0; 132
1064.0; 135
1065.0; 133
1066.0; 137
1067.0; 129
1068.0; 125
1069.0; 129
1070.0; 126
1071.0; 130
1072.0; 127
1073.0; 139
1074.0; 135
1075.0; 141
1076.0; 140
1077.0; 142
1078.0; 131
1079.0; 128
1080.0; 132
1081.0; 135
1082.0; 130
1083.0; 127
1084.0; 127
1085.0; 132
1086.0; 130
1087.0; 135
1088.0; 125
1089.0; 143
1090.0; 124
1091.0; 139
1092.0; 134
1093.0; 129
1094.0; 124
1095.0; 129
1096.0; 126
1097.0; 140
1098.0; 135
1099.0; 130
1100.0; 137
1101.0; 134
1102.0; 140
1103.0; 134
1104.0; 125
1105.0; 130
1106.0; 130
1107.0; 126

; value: 132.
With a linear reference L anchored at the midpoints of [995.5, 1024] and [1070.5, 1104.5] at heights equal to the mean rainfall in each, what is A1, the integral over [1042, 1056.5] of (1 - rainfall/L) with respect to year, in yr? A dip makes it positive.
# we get 0.60 yr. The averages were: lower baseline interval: 136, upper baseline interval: 133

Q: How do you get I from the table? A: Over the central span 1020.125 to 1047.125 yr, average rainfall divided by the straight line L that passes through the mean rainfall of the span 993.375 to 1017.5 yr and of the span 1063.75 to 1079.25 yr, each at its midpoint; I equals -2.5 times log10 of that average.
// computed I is 0.03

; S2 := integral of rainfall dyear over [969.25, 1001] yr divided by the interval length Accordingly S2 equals 135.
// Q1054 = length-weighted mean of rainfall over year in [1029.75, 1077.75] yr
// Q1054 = 130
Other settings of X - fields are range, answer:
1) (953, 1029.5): 135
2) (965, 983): 137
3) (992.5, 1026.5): 135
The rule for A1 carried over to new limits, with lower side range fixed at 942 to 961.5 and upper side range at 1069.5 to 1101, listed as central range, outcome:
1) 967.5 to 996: -0.3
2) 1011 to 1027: -0.3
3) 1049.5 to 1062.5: 0.5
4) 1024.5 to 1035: 0.1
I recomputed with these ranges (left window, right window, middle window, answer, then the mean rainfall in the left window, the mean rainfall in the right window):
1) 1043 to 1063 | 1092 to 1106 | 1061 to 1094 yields -0.016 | 128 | 132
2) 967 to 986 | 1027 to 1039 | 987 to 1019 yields -0.013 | 137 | 131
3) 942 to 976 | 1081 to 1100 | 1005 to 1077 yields 0.009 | 136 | 131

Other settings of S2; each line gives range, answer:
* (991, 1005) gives 137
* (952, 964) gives 134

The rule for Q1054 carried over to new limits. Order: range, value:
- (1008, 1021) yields 136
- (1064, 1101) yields 132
